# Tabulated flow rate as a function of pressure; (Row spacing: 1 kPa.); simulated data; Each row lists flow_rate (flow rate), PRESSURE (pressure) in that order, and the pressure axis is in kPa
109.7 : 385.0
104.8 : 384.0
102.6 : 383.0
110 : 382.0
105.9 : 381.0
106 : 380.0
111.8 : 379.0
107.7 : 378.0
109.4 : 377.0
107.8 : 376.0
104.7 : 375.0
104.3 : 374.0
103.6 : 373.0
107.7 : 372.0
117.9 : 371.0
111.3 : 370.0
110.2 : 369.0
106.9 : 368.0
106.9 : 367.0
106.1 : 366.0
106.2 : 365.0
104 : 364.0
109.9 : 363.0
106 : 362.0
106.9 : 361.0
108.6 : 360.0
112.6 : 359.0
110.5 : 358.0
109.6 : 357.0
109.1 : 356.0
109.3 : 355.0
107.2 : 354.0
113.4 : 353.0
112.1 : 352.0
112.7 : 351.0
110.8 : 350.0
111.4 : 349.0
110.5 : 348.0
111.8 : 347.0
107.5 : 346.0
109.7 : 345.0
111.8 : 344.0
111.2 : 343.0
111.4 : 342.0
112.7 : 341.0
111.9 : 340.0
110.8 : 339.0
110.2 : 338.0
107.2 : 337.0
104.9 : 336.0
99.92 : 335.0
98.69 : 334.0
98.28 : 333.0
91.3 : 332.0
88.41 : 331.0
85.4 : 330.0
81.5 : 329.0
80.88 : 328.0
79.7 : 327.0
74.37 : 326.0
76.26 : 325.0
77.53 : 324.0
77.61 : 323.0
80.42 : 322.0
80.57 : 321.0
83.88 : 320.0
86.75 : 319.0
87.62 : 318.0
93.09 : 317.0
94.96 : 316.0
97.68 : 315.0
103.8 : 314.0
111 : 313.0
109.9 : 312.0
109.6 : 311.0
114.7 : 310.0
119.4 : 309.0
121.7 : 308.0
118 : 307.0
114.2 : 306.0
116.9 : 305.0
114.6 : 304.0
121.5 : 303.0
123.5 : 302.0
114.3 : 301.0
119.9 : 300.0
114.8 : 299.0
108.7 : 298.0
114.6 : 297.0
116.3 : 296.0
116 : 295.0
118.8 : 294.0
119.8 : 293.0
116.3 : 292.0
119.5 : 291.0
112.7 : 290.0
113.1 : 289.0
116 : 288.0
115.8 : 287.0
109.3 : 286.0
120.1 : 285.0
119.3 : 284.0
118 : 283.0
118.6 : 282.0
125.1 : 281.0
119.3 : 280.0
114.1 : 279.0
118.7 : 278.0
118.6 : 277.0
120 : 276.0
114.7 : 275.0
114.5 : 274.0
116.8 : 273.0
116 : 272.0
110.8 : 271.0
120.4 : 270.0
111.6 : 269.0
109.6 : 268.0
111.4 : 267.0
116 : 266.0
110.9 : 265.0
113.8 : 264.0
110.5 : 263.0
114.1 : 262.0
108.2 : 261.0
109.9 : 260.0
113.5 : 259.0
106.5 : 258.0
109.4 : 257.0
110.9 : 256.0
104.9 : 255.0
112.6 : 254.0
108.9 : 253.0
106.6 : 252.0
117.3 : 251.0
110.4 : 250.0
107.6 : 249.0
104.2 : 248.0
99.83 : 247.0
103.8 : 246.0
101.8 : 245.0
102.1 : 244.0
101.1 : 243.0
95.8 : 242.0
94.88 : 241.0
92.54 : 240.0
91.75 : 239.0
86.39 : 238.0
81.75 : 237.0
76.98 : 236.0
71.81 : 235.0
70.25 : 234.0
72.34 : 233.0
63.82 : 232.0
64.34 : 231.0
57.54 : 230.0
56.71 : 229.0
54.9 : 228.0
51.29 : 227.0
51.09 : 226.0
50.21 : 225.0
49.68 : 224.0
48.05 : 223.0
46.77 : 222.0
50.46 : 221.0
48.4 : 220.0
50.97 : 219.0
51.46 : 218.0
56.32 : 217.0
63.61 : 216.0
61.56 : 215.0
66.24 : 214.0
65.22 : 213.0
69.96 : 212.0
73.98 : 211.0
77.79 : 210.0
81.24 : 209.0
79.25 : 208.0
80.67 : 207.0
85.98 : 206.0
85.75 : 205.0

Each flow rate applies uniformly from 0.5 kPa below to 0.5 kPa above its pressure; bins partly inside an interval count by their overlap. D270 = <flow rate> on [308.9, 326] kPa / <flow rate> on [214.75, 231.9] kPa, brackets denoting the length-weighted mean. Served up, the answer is 1.73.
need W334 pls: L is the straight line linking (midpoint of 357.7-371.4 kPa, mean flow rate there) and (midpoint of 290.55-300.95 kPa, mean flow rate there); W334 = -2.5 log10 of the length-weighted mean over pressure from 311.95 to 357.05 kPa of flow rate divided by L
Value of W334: 0.13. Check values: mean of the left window 116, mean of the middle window 99.1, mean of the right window 109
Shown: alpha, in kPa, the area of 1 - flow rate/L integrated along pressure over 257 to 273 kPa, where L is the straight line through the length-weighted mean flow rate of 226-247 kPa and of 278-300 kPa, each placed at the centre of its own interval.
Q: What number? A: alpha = -2.04 kPa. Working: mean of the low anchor 79.4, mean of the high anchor 117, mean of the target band 112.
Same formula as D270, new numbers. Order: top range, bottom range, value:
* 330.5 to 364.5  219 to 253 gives 1.38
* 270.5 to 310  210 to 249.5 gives 1.62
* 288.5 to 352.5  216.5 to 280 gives 1.14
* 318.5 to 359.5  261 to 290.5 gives 0.86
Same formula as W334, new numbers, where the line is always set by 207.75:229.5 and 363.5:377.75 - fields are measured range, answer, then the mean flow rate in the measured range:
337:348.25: -0.125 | 111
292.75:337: -0.139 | 101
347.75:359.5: -0.087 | 111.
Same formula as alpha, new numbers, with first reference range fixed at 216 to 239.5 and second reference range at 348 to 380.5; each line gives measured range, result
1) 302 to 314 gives -3.5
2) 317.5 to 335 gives 2.0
